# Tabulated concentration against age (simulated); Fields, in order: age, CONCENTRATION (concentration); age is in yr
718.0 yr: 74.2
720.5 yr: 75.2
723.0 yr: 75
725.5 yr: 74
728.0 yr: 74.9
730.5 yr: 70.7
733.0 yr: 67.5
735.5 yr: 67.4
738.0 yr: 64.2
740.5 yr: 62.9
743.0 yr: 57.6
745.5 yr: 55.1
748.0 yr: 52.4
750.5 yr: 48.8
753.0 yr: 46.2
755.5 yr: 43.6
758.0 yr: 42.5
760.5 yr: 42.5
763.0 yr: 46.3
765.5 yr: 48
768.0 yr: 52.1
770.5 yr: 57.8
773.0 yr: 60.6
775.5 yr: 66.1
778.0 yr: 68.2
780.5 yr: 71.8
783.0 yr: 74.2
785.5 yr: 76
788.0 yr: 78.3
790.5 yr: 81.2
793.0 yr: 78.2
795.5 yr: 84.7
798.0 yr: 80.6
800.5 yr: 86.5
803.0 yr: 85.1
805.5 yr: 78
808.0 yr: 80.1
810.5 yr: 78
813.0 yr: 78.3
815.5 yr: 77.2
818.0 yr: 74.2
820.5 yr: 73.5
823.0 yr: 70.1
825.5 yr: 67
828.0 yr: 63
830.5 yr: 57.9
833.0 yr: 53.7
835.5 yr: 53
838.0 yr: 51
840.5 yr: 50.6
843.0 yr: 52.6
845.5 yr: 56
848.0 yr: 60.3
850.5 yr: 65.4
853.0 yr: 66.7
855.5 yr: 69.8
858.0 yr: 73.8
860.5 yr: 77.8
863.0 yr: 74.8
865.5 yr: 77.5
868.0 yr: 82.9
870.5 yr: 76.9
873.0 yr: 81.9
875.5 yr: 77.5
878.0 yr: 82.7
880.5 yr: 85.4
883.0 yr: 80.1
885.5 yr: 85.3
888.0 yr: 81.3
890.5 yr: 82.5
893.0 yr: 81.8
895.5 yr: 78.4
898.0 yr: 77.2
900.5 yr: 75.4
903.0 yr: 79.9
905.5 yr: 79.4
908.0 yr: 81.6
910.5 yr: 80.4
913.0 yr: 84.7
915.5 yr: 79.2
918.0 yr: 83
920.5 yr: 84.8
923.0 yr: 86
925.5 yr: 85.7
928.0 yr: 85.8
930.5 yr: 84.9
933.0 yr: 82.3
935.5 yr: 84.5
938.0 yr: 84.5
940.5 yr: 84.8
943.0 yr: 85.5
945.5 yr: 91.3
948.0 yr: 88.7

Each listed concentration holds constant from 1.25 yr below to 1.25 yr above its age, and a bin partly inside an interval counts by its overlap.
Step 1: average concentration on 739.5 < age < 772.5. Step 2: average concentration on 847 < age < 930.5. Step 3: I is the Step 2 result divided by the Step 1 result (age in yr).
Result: 1.6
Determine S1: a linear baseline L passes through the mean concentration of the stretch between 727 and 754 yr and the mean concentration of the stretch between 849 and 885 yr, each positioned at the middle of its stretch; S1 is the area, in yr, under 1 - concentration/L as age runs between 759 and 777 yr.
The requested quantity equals 3.0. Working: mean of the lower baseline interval 60.7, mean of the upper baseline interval 76.7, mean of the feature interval 53.4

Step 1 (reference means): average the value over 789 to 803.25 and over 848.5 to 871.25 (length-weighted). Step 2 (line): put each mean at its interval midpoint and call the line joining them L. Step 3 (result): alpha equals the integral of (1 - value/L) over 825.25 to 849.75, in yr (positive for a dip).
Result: 6.51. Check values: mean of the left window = 82.5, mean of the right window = 73.4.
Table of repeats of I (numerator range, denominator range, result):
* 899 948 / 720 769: 1.44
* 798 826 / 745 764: 1.65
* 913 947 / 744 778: 1.64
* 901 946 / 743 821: 1.26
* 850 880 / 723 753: 1.21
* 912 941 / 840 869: 1.24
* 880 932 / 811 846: 1.30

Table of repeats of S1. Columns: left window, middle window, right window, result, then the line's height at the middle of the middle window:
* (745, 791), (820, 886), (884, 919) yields 3.5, 72.5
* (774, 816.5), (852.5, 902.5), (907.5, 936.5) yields 1.8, 81.5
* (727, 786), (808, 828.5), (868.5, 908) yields -1.4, 68.9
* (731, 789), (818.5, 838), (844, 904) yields 1.9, 69.2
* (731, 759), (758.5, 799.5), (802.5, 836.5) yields -2.3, 62.5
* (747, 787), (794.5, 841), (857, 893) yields -2.8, 67.5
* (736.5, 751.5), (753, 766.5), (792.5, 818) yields 3.9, 63.1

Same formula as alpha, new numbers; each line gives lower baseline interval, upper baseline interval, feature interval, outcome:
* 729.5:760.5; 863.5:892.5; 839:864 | 3.8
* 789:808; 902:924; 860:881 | 0.6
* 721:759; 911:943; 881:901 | -0.3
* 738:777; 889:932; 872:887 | -1.2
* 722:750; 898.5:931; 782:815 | -4.1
